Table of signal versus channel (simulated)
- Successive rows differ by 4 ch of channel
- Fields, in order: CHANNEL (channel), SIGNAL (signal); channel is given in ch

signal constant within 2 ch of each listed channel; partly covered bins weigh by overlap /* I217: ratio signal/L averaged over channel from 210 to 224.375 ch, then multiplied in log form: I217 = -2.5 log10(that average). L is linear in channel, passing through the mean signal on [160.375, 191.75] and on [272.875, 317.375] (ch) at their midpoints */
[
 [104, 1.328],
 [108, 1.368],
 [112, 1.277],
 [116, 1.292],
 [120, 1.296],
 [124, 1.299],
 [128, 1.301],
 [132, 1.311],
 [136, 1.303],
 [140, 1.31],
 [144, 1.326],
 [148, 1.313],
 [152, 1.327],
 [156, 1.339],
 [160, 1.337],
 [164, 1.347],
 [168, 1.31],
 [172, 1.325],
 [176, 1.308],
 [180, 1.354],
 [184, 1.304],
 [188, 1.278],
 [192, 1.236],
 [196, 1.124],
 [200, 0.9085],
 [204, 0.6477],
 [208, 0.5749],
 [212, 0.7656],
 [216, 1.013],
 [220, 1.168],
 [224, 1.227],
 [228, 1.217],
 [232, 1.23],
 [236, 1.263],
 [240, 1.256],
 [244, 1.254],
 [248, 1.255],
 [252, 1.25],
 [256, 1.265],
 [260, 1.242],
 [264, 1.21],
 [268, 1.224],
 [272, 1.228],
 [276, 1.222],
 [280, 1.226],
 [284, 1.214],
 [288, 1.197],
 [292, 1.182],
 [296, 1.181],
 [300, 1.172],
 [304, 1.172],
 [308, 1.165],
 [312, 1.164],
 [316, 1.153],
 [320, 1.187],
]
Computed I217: 0.23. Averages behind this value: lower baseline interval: 1.31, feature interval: 1.02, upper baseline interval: 1.19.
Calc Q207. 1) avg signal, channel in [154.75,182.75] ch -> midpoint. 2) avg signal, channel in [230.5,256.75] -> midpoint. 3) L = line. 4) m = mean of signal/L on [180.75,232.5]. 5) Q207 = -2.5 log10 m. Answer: 0.219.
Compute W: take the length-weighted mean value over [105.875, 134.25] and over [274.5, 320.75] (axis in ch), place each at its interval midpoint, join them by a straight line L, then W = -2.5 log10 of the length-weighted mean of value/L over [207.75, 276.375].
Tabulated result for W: 0.05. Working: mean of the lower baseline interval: 1.31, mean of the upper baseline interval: 1.19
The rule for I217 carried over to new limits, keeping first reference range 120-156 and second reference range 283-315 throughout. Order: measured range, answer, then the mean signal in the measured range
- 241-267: -0.03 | 1.25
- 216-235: 0.04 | 1.19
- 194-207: 0.40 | 0.869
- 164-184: -0.04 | 1.32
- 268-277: -0.02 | 1.23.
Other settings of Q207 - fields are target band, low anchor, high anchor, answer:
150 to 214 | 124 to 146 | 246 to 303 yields 0.11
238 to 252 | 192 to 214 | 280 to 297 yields -0.23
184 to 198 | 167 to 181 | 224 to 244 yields 0.06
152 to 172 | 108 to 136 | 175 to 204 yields -0.09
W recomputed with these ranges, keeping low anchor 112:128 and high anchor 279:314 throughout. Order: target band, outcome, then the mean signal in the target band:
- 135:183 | -0.05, 1.32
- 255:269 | -0.02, 1.23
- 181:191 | -0.03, 1.29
